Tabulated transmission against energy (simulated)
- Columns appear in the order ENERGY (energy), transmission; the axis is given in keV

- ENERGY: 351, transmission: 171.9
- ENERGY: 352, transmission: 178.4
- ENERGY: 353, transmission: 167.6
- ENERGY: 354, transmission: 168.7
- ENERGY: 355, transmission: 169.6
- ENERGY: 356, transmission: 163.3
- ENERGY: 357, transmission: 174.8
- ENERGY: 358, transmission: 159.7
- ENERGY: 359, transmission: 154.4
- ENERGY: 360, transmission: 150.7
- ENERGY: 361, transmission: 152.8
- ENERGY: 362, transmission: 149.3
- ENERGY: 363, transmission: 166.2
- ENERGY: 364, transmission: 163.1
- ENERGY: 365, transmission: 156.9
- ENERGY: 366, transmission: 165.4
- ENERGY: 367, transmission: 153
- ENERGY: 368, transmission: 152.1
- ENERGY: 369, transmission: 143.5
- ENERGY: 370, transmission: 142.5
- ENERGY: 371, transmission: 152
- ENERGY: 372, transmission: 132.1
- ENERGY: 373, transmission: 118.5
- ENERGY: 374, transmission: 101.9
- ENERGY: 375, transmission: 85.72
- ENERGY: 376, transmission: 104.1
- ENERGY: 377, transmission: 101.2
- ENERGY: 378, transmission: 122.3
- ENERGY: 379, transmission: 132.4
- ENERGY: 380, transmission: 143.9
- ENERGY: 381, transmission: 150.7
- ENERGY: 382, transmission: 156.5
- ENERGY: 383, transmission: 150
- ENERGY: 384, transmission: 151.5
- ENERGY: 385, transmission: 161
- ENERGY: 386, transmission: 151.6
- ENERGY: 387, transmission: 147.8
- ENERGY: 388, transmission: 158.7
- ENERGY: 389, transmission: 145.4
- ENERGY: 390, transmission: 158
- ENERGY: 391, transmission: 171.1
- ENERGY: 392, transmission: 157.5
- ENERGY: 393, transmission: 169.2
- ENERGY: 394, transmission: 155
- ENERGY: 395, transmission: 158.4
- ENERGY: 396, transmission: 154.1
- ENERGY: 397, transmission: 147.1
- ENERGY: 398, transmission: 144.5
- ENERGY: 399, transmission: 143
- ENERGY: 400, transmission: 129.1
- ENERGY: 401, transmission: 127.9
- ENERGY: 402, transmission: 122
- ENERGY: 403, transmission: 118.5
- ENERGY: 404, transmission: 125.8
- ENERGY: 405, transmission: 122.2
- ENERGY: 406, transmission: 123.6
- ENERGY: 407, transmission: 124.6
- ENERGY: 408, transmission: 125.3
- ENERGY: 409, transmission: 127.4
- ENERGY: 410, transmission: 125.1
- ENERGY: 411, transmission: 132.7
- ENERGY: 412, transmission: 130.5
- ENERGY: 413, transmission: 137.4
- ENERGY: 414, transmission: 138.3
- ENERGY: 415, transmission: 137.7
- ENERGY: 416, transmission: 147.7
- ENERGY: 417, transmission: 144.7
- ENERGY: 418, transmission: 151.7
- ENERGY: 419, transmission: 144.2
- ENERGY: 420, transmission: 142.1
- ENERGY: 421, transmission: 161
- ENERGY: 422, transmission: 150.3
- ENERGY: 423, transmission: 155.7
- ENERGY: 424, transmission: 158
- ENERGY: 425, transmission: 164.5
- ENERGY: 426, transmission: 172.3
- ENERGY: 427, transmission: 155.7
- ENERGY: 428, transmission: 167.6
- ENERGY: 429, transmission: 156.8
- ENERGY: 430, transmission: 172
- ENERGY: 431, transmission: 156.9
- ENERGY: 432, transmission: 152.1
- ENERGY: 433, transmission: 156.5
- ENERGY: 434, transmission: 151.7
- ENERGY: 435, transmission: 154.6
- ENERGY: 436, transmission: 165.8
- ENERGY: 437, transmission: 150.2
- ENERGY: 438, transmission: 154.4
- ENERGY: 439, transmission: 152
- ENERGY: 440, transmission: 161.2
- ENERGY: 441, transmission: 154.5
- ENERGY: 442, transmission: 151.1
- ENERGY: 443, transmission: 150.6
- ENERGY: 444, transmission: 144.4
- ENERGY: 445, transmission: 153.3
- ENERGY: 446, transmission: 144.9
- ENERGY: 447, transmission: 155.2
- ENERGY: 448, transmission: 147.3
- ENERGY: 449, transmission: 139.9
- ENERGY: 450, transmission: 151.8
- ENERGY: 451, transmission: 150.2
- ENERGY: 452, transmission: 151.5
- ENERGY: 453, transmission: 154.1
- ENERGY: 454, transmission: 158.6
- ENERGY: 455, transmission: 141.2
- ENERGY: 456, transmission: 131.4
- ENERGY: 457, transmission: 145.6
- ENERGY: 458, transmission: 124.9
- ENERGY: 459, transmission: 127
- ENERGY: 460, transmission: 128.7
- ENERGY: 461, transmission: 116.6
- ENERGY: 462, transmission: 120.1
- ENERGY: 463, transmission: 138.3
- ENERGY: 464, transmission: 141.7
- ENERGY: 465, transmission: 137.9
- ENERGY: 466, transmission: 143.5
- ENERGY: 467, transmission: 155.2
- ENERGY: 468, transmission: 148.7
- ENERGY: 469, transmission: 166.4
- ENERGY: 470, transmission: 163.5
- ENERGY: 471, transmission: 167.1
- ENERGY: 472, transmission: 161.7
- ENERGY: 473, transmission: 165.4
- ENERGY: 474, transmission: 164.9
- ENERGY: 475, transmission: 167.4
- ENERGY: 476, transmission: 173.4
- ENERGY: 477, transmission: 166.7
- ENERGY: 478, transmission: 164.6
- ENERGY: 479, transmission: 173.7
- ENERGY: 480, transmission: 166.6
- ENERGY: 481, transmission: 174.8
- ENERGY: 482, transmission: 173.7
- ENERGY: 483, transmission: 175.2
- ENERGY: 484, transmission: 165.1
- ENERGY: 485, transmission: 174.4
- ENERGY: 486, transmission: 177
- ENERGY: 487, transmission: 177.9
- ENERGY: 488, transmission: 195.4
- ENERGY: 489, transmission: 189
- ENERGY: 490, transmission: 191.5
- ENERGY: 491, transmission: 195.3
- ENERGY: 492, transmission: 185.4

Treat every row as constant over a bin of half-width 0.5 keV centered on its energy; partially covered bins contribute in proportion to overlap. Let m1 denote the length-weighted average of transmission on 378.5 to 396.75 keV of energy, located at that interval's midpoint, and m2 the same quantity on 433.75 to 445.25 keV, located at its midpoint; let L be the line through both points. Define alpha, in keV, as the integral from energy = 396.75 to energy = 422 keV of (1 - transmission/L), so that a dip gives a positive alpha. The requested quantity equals 3.07 keV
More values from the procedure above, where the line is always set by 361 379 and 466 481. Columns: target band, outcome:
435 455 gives 0.6 keV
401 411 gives 1.5 keV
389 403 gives -0.4 keV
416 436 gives -0.6 keV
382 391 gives -0.9 keV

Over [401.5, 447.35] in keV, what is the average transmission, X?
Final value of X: 147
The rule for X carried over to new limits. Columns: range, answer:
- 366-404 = 141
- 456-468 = 135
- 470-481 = 167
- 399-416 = 129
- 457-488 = 157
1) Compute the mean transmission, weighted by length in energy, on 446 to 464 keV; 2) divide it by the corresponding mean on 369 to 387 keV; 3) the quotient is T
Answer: 1.1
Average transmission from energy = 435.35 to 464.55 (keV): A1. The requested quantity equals 145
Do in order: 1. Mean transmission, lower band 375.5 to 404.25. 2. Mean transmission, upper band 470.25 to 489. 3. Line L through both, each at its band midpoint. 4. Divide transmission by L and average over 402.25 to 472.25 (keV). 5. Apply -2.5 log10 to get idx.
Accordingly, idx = 0.09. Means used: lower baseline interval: 144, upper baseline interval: 172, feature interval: 146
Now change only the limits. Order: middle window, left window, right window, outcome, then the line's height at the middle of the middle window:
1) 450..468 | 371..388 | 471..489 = 0.172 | 164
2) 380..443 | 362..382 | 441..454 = -0.032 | 144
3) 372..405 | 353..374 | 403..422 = 0.038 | 144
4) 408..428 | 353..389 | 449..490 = 0.038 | 151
